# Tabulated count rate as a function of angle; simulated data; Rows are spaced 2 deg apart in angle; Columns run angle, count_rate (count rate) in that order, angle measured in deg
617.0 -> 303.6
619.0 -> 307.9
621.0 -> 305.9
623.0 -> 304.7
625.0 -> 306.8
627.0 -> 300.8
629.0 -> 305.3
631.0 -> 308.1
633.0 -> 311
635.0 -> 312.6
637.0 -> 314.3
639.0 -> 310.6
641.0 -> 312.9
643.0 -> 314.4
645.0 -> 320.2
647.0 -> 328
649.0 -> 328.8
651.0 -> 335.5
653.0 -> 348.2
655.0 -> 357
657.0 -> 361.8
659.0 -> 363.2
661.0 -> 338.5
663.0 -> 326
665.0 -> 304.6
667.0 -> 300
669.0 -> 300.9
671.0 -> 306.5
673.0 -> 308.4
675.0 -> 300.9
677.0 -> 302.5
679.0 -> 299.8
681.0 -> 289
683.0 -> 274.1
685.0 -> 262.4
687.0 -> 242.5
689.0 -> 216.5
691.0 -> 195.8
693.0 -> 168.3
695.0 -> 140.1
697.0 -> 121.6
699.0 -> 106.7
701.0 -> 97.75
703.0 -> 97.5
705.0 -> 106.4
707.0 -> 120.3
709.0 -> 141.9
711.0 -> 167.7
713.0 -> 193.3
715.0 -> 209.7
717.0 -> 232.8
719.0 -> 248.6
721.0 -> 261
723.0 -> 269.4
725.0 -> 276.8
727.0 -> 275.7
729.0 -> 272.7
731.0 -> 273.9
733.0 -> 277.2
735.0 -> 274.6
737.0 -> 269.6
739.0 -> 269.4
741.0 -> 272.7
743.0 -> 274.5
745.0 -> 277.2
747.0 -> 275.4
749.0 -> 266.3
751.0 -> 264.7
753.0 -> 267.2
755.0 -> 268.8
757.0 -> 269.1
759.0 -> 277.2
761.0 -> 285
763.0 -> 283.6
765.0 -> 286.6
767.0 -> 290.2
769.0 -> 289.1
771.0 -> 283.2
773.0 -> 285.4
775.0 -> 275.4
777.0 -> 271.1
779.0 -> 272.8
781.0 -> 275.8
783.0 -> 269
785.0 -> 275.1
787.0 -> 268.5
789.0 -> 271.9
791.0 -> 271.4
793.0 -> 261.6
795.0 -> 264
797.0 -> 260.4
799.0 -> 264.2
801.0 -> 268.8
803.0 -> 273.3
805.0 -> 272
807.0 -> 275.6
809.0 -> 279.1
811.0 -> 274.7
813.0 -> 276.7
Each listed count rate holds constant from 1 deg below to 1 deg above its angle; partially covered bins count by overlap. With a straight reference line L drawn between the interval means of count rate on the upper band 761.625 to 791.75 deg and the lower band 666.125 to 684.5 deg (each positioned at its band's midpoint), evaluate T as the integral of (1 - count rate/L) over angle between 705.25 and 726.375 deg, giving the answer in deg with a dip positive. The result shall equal 5.8 deg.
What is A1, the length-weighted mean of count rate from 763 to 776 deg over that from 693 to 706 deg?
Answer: 2.46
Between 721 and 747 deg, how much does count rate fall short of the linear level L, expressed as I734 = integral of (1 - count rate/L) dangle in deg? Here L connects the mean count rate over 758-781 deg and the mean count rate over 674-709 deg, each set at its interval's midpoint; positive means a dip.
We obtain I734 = -3.4 deg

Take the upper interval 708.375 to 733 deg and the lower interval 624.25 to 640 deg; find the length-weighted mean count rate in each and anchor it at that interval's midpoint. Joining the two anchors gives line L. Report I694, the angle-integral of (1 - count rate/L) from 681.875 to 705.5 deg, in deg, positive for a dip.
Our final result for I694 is 8.2 deg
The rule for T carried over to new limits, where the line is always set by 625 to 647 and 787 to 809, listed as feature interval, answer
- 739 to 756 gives 0.7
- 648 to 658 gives -1.3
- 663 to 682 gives 0.0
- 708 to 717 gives 3.3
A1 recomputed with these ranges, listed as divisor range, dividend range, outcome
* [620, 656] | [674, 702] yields 0.68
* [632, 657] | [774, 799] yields 0.83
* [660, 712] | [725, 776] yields 1.23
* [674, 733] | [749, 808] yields 1.28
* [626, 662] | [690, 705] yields 0.40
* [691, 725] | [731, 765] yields 1.59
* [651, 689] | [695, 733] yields 0.63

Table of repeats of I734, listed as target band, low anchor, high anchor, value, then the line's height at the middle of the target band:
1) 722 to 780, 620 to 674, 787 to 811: 1.94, 285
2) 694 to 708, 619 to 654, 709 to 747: 8.18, 271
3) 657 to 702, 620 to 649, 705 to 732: 1.96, 264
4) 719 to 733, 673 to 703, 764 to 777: -1.35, 247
